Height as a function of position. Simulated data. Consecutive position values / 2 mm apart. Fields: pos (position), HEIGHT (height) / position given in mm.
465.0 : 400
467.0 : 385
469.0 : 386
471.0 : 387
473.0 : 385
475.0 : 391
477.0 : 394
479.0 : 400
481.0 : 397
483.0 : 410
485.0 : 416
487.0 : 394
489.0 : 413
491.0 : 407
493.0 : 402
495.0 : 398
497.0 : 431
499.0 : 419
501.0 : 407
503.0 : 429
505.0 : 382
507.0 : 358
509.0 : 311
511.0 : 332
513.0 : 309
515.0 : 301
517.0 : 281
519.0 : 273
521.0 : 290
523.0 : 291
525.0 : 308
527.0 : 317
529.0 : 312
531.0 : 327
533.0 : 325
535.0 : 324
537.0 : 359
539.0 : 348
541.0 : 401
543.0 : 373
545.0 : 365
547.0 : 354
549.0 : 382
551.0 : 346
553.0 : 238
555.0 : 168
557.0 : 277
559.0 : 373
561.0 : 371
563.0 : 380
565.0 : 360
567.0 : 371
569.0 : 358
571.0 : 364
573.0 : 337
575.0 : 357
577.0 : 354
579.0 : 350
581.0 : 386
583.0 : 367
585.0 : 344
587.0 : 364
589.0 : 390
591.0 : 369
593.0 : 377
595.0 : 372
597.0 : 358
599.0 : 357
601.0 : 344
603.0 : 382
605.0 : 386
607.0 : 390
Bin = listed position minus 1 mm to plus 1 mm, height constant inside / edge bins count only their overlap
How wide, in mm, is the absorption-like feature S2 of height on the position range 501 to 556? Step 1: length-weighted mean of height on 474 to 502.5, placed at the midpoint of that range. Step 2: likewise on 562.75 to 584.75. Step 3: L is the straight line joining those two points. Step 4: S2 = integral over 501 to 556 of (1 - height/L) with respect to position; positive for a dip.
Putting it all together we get 8.20 mm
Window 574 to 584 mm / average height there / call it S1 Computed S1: 363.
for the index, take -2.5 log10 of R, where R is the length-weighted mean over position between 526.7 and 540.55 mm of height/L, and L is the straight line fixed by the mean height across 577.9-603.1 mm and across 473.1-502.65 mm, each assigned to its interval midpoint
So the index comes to 0.16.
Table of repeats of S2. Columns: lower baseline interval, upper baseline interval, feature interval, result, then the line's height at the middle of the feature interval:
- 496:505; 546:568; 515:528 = 3.1 mm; 384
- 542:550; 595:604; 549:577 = 2.5 mm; 366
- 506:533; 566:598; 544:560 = 1.1 mm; 337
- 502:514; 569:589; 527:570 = 2.3 mm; 357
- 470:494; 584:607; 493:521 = 2.7 mm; 393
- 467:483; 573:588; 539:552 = 0.0 mm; 370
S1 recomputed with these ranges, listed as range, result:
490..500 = 411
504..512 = 346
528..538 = 329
